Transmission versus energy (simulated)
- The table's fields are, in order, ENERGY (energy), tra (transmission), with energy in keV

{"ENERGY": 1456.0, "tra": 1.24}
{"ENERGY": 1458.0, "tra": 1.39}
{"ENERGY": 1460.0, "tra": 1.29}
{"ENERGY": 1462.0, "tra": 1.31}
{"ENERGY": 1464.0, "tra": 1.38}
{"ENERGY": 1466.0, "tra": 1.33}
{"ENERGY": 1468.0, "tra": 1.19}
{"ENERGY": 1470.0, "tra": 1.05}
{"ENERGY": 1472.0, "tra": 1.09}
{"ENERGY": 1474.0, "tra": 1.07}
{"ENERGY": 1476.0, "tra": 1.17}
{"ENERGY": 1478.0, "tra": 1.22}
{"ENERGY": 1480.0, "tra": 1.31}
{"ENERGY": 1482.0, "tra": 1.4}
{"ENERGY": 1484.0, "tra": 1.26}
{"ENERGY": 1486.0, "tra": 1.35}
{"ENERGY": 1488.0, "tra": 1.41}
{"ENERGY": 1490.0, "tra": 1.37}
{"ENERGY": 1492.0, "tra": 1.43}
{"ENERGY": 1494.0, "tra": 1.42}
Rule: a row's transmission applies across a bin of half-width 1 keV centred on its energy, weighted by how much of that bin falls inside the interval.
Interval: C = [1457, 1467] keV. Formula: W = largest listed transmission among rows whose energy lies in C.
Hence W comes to 1.39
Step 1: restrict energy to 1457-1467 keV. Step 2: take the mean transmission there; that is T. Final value 1.34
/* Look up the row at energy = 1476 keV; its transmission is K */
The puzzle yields 1.17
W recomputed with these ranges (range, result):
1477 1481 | 1.31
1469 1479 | 1.22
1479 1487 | 1.4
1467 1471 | 1.19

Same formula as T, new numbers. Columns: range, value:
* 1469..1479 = 1.12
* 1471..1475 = 1.08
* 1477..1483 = 1.31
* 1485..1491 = 1.38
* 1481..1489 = 1.35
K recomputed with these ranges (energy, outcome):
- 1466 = 1.33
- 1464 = 1.38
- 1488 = 1.41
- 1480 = 1.31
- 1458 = 1.39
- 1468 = 1.19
